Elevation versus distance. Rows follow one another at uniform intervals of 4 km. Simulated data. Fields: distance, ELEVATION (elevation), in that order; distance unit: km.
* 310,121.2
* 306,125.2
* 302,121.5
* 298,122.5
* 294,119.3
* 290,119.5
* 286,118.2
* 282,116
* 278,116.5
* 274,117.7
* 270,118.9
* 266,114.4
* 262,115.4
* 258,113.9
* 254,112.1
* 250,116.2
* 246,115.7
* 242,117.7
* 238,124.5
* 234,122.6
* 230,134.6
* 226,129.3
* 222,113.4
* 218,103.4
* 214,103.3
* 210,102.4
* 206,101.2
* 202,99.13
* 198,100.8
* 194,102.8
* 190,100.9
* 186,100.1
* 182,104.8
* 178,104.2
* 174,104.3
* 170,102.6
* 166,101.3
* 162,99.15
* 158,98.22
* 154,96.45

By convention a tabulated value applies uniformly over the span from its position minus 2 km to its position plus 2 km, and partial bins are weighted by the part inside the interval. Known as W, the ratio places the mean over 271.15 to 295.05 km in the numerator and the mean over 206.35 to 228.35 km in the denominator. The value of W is 1.1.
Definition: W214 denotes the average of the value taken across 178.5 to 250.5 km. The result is 110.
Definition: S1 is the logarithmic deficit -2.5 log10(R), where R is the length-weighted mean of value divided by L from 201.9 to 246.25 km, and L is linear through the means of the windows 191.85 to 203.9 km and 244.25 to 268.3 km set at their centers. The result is -0.07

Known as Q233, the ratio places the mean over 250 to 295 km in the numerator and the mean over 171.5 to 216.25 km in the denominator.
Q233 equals 1.14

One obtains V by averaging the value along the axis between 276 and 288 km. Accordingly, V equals 117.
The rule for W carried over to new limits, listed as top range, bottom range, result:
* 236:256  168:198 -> 1.14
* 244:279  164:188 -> 1.12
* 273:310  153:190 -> 1.18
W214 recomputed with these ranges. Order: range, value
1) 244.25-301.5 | 117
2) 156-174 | 101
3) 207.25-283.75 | 116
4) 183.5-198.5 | 101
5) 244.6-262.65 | 115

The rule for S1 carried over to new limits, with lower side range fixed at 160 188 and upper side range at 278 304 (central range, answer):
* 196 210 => 0.062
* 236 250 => -0.061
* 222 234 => -0.157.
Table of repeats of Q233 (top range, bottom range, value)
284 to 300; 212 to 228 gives 1.07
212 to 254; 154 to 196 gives 1.16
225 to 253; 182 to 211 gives 1.21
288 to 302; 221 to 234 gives 0.96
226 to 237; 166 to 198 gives 1.25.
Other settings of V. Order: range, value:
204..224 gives 105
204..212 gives 102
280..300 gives 119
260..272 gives 116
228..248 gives 123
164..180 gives 103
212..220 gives 103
